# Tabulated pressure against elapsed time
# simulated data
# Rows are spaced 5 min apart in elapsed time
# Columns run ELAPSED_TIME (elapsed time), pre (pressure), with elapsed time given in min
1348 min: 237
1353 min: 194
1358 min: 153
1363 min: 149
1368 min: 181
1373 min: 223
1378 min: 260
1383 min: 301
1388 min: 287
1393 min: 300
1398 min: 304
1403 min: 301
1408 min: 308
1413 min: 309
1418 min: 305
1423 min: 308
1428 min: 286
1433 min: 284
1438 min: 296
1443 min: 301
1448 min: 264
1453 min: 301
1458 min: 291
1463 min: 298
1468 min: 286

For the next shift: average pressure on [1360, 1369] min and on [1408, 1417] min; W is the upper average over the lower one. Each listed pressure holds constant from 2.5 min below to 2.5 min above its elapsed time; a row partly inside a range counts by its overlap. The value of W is 1.91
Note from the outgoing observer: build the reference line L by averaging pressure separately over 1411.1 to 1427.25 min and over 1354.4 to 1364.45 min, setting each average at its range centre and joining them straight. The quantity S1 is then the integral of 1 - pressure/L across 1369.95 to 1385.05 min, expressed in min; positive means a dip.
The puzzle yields -4.14 min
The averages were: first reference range 156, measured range 257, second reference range 305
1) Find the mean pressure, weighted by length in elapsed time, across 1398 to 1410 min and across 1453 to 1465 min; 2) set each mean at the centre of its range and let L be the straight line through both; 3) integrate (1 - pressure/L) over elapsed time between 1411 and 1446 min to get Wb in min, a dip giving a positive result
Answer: 0.3 min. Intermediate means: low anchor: 304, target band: 298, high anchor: 296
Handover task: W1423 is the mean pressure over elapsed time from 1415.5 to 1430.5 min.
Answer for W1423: 300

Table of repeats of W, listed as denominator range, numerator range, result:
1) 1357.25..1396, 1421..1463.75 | 1.23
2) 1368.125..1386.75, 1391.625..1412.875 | 1.20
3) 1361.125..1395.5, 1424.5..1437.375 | 1.18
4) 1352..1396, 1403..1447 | 1.30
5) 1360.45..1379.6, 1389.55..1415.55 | 1.52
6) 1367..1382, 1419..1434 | 1.26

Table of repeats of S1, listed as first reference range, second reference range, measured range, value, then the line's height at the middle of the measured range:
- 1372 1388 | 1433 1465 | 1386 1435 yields -3.66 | 279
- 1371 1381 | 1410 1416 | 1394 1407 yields -0.71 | 287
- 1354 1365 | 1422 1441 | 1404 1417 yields -2.80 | 253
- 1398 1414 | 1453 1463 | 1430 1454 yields 0.80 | 298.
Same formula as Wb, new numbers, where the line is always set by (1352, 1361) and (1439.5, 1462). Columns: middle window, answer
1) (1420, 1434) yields -1.9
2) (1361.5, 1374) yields 0.1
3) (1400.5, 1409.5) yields -2.8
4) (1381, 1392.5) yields -4.8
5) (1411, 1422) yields -2.7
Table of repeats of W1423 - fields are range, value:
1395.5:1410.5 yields 304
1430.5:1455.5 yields 289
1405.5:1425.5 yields 308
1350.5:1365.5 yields 165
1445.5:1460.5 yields 285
